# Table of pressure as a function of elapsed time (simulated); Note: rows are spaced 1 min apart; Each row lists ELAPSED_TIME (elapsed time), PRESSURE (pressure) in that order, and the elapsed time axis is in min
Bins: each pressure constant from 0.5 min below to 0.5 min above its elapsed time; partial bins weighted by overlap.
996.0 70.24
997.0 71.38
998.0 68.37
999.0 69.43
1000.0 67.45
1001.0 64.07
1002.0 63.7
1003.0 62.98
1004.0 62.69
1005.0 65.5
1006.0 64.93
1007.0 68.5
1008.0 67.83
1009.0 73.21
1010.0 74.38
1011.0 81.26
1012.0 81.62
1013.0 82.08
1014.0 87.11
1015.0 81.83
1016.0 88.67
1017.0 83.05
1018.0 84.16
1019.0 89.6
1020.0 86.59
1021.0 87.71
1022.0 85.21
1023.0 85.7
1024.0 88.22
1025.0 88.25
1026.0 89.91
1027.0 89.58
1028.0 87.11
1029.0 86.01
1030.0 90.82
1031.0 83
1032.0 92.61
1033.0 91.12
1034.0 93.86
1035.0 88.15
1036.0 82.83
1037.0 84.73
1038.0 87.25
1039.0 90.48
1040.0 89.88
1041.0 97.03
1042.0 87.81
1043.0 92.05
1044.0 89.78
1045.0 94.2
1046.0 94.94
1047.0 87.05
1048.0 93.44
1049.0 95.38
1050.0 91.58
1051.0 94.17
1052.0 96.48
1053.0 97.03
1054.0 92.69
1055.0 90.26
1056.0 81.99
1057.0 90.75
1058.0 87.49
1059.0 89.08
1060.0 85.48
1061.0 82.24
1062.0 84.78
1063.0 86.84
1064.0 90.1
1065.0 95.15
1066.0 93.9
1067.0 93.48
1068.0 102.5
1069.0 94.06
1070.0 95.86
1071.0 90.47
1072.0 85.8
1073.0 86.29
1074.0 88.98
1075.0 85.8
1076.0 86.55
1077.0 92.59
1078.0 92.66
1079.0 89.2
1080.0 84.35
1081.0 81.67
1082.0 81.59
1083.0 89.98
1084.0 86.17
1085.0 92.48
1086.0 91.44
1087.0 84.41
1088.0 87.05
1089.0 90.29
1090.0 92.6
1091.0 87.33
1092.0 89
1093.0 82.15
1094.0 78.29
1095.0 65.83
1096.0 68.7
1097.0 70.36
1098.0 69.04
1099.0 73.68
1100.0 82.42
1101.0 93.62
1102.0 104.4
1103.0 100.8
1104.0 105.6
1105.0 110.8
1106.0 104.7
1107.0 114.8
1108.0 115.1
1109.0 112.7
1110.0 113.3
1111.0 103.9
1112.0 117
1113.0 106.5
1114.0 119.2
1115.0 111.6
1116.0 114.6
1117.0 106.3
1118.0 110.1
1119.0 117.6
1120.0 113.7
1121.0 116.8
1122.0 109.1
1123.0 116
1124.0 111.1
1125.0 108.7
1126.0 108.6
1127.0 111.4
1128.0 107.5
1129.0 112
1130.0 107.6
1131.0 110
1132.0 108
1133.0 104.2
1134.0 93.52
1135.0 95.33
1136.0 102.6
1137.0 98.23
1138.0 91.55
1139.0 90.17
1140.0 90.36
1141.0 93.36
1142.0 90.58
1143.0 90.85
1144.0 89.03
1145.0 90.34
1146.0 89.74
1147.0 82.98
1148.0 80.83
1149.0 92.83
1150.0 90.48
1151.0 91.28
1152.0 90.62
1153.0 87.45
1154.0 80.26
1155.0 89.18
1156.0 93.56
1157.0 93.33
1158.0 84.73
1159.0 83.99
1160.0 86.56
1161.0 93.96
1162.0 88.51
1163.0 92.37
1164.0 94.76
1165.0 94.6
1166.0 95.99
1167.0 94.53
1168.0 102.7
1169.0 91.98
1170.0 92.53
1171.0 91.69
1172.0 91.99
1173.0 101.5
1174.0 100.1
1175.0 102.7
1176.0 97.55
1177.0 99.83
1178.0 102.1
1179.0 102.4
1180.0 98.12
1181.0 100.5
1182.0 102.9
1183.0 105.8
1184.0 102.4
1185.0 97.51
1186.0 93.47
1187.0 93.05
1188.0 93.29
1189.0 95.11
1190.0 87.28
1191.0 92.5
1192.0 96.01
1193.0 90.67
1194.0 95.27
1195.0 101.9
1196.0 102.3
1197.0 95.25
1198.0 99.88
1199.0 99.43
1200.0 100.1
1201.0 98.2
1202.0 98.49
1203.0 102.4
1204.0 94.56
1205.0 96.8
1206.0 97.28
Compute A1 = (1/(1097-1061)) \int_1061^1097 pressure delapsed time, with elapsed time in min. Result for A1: 87.4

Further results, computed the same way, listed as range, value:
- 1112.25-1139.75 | 107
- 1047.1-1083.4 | 90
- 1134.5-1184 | 93.5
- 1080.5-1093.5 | 87.4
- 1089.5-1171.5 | 97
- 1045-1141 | 95.8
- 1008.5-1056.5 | 88.2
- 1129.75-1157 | 93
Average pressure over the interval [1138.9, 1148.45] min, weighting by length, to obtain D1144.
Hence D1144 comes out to 88.8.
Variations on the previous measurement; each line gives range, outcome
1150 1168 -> 90.7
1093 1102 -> 77.2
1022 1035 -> 88.7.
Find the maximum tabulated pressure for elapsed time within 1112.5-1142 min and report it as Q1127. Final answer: 119.2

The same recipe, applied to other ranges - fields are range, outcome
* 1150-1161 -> 93.96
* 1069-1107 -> 114.8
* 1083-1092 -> 92.6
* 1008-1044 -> 97.03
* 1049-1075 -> 102.5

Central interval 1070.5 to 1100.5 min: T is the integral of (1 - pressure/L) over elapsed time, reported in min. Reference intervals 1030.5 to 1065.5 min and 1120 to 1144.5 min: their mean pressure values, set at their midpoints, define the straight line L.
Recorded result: 3.55 min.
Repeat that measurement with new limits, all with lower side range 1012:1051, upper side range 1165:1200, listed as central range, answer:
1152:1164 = 0.9 min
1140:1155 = 1.0 min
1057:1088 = 0.7 min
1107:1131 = -4.6 min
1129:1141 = -0.6 min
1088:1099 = 1.5 min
